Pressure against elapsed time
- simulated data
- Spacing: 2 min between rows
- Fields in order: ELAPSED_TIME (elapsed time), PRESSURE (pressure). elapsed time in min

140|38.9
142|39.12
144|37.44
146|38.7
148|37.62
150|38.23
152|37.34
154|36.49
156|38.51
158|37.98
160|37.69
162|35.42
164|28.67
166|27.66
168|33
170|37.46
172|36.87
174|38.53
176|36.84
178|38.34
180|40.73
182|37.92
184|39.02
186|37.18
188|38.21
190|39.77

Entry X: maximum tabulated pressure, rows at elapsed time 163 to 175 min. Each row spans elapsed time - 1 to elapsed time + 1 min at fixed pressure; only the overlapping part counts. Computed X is 38.53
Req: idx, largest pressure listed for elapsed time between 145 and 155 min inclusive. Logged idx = 38.7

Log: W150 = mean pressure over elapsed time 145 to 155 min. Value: 37.7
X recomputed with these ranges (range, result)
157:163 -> 37.98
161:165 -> 35.42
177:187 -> 40.73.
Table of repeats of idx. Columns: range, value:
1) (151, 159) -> 38.51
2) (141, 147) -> 39.12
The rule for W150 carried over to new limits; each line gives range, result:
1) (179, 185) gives 39.2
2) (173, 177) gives 37.7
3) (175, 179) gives 37.6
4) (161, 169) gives 31.2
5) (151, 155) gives 36.9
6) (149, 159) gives 37.7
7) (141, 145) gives 38.3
